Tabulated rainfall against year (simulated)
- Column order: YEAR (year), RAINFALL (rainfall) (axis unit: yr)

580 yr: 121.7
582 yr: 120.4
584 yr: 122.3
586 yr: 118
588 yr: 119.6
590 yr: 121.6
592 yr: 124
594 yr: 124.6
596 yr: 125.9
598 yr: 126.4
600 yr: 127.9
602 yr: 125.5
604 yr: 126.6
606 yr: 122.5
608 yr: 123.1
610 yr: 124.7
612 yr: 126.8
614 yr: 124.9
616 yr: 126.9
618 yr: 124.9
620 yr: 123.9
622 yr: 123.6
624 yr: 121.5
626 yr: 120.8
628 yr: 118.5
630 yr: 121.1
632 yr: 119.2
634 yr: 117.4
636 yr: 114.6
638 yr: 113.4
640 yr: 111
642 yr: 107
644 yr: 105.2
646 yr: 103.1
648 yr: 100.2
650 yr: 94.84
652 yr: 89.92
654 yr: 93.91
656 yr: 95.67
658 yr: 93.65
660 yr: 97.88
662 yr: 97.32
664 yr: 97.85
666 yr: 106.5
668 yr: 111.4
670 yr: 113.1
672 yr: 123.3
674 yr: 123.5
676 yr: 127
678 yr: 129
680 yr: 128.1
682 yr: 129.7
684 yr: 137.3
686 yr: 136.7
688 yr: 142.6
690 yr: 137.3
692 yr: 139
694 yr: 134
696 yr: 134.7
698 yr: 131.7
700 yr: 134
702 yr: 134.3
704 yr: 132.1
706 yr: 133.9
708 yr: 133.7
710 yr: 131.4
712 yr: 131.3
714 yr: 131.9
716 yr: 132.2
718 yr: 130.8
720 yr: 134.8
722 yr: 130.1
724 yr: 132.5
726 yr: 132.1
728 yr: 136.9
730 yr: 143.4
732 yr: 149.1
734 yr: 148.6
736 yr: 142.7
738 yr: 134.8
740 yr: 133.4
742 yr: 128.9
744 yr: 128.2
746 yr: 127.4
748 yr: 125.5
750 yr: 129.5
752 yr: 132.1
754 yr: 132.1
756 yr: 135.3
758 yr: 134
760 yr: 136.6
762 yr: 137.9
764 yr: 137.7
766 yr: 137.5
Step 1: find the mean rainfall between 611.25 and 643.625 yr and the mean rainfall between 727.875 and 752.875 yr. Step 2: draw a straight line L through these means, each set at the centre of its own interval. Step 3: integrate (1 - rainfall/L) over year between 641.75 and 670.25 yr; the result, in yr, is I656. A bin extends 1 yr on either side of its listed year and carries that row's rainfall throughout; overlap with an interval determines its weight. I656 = 5.4 yr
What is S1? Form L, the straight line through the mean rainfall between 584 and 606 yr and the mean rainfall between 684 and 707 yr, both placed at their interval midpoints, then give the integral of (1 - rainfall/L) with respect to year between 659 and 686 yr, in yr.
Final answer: 3.08 yr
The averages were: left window 124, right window 136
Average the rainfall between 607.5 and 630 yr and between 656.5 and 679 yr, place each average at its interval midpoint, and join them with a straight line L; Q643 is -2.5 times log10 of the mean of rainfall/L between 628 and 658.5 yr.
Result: 0.11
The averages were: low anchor 124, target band 106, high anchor 111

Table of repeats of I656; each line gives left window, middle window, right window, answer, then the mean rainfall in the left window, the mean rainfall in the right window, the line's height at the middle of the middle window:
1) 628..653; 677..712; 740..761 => -4.2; 108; 131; 120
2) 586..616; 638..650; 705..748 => 2.1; 124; 134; 128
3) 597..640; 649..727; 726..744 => 5.4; 122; 139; 132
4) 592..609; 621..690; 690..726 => 8.2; 125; 133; 129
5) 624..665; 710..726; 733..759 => -0.8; 106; 133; 126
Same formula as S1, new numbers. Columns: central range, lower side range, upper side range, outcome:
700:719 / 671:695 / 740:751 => -0.3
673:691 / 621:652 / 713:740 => -1.1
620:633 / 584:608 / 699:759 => 0.5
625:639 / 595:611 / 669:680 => 0.8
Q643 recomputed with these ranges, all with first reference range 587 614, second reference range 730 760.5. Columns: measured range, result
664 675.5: 0.13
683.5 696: -0.05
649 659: 0.34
